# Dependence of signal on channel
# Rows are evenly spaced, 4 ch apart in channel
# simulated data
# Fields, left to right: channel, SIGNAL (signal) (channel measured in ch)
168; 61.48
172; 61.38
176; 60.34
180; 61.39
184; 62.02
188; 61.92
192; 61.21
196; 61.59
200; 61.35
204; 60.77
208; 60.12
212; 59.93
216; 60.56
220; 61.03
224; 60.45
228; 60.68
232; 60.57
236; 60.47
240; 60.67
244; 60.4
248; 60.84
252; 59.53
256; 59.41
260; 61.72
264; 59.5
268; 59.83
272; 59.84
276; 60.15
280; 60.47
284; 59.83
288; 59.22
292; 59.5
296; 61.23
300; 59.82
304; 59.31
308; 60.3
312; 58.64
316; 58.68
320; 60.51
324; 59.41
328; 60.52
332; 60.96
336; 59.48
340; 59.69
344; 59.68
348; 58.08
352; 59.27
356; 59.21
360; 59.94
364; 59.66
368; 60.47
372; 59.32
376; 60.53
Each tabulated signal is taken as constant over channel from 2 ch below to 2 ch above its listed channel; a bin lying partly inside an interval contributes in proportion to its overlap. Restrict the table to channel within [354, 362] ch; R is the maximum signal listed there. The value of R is 59.94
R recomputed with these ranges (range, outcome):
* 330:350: 60.96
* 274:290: 60.47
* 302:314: 60.3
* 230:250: 60.84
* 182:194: 62.02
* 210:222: 61.03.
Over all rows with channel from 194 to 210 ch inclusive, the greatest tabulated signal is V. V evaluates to 61.59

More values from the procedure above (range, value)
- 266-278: 60.15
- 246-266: 61.72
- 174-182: 61.39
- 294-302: 61.23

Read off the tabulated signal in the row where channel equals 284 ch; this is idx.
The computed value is 59.83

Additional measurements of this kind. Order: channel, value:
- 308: 60.3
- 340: 59.69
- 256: 59.41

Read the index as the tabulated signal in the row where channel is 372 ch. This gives 59.32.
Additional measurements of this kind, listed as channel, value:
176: 60.34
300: 59.82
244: 60.4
